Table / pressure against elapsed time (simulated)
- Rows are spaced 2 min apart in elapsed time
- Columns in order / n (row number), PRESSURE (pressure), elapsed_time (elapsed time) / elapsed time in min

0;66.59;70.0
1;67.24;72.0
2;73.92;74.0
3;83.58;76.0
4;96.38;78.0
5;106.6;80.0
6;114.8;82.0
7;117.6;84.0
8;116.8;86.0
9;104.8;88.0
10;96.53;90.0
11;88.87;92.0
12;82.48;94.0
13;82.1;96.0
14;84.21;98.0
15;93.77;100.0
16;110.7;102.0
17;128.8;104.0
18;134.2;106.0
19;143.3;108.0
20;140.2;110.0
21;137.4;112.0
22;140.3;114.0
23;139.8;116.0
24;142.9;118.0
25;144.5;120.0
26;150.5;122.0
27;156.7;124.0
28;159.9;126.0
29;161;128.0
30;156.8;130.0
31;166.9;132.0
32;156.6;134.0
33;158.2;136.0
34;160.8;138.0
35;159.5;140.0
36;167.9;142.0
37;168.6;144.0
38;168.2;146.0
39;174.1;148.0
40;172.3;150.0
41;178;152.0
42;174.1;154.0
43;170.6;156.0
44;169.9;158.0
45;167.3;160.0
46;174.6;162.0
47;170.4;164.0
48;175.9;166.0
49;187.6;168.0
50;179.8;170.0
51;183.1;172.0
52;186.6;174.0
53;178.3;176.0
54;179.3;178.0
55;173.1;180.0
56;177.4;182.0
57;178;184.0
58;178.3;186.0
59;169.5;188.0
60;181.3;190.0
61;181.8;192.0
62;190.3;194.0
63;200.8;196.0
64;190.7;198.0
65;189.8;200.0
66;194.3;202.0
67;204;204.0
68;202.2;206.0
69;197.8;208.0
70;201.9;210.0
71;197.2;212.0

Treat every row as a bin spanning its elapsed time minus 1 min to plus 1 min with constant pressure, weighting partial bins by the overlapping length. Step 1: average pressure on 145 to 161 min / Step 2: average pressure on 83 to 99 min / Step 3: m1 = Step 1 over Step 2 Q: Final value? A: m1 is 1.8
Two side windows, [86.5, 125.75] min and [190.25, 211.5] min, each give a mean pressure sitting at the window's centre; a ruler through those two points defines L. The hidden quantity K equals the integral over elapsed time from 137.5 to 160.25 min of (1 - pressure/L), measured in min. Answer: -2.2 min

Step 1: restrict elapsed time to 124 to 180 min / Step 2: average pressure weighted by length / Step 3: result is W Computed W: 170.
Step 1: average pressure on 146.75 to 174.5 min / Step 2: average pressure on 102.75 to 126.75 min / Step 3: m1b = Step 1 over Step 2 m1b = 1.23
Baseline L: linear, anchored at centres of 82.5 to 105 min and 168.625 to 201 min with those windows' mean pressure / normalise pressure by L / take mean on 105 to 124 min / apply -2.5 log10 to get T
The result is -0.19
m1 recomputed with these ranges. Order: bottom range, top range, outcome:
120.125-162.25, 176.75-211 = 1.14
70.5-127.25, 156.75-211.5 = 1.59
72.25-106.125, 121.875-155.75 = 1.66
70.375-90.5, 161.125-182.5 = 1.85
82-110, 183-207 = 1.74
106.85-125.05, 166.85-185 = 1.25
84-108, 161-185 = 1.71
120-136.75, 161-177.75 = 1.14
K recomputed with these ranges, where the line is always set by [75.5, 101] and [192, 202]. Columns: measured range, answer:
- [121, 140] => -3.4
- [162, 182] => -1.0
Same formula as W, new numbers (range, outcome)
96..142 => 141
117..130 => 153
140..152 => 170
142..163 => 172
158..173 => 176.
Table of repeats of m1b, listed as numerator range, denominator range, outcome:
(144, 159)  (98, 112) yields 1.40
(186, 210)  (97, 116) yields 1.53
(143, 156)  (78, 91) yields 1.59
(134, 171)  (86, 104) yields 1.77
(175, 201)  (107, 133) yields 1.22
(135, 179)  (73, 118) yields 1.56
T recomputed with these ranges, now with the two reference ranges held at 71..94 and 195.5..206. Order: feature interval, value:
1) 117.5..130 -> -0.17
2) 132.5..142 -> -0.13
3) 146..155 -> -0.13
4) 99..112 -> -0.09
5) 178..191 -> 0.04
